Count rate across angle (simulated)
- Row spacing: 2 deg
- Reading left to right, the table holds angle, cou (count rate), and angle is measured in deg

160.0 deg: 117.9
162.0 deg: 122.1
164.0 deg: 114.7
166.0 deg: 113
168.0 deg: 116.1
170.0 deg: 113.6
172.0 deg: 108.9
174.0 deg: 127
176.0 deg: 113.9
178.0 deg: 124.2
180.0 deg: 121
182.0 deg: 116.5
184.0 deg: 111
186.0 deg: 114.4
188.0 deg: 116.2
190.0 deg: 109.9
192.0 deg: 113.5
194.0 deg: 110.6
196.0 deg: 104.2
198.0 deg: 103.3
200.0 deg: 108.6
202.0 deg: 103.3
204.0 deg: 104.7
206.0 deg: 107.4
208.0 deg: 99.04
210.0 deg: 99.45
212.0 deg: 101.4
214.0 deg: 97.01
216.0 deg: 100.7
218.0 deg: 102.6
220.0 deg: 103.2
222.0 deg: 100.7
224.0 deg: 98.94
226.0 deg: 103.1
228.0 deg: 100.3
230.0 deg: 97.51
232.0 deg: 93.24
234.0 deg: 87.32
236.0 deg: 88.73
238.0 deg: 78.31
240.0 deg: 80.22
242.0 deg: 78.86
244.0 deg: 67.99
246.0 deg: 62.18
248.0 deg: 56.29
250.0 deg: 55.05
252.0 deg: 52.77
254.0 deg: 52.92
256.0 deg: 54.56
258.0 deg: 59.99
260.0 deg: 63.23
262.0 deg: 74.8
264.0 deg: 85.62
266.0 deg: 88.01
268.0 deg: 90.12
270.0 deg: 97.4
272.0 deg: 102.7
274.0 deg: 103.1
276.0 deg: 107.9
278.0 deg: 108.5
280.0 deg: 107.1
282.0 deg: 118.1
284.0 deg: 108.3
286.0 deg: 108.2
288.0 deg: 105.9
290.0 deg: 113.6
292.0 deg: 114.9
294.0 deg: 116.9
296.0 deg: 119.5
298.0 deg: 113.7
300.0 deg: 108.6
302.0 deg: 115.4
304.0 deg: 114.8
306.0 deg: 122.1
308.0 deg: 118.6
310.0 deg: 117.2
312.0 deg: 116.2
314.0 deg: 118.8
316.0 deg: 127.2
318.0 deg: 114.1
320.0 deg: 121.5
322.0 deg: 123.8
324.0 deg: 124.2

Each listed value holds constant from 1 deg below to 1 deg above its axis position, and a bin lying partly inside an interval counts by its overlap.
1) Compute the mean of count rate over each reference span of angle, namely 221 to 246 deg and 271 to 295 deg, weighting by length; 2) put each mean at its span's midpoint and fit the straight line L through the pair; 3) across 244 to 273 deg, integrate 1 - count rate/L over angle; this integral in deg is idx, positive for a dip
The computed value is 8.4 deg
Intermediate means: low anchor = 88.5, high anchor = 110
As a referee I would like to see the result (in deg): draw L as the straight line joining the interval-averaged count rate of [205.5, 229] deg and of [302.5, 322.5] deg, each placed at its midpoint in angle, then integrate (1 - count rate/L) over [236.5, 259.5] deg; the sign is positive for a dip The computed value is 9.18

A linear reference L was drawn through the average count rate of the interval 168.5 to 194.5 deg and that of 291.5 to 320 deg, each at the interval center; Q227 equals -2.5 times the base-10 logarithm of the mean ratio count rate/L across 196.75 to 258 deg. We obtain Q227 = 0.31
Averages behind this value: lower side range 116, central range 87.6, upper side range 117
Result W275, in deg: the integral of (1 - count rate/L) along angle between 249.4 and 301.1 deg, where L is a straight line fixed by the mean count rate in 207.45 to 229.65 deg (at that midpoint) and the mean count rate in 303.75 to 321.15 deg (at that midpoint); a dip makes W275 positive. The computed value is 8.5 deg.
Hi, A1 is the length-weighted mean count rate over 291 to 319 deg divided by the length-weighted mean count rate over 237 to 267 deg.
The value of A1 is 1.7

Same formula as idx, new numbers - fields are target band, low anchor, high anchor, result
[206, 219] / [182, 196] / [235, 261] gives -1.0 deg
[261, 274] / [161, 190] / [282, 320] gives 2.8 deg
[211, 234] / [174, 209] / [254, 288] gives 0.9 deg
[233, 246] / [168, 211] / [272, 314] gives 3.8 deg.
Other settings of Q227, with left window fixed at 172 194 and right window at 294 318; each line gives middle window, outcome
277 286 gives 0.065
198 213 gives 0.128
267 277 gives 0.168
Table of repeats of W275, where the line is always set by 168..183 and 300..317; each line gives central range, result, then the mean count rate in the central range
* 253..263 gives 4.8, 61.1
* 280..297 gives 0.8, 113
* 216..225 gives 1.3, 101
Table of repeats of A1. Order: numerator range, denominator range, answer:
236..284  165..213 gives 0.73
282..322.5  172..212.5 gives 1.05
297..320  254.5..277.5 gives 1.39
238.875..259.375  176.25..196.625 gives 0.54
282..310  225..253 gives 1.45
